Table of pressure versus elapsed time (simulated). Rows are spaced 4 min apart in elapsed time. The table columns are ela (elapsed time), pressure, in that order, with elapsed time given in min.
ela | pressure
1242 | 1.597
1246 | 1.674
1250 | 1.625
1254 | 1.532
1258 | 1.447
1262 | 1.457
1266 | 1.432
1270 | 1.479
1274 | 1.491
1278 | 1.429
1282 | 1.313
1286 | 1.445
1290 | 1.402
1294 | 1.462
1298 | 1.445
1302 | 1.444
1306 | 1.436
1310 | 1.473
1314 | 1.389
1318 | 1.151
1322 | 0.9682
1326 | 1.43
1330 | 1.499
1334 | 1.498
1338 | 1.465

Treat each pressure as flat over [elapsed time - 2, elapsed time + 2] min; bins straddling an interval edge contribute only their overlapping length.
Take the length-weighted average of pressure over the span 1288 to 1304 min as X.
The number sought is 1.44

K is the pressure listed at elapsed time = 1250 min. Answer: 1.625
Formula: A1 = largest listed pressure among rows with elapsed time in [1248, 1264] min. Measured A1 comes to 1.625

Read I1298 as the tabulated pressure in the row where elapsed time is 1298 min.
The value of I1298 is 1.445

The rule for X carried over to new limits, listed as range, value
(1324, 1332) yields 1.46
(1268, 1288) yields 1.43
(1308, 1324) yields 1.25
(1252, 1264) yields 1.48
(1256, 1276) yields 1.46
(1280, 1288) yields 1.38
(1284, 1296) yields 1.44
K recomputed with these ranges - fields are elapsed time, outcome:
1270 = 1.479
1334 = 1.498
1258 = 1.447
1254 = 1.532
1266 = 1.432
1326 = 1.43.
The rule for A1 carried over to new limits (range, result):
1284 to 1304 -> 1.462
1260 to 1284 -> 1.491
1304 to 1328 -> 1.473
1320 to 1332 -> 1.499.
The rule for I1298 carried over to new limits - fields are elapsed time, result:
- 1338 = 1.465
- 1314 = 1.389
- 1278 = 1.429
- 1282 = 1.313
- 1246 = 1.674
